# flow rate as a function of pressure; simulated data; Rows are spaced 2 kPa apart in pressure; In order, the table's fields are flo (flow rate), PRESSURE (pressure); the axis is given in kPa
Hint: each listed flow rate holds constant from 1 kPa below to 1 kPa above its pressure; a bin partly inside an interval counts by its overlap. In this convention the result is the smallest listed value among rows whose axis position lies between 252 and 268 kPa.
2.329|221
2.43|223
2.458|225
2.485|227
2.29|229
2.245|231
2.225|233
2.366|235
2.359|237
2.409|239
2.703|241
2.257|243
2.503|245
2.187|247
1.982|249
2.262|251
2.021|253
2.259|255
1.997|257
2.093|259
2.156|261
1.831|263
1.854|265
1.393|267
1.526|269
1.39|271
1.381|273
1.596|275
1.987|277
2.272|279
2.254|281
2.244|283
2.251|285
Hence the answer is 1.393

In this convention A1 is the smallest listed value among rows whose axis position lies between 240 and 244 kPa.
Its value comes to 2.257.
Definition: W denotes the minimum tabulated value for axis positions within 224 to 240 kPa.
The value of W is 2.225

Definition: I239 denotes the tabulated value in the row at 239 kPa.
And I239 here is 2.409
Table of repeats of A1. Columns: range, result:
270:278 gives 1.381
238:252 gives 1.982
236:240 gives 2.359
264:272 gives 1.39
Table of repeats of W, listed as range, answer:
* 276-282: 1.987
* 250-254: 2.021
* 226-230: 2.29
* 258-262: 2.093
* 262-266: 1.831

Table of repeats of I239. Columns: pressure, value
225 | 2.458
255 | 2.259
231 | 2.245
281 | 2.254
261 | 2.156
